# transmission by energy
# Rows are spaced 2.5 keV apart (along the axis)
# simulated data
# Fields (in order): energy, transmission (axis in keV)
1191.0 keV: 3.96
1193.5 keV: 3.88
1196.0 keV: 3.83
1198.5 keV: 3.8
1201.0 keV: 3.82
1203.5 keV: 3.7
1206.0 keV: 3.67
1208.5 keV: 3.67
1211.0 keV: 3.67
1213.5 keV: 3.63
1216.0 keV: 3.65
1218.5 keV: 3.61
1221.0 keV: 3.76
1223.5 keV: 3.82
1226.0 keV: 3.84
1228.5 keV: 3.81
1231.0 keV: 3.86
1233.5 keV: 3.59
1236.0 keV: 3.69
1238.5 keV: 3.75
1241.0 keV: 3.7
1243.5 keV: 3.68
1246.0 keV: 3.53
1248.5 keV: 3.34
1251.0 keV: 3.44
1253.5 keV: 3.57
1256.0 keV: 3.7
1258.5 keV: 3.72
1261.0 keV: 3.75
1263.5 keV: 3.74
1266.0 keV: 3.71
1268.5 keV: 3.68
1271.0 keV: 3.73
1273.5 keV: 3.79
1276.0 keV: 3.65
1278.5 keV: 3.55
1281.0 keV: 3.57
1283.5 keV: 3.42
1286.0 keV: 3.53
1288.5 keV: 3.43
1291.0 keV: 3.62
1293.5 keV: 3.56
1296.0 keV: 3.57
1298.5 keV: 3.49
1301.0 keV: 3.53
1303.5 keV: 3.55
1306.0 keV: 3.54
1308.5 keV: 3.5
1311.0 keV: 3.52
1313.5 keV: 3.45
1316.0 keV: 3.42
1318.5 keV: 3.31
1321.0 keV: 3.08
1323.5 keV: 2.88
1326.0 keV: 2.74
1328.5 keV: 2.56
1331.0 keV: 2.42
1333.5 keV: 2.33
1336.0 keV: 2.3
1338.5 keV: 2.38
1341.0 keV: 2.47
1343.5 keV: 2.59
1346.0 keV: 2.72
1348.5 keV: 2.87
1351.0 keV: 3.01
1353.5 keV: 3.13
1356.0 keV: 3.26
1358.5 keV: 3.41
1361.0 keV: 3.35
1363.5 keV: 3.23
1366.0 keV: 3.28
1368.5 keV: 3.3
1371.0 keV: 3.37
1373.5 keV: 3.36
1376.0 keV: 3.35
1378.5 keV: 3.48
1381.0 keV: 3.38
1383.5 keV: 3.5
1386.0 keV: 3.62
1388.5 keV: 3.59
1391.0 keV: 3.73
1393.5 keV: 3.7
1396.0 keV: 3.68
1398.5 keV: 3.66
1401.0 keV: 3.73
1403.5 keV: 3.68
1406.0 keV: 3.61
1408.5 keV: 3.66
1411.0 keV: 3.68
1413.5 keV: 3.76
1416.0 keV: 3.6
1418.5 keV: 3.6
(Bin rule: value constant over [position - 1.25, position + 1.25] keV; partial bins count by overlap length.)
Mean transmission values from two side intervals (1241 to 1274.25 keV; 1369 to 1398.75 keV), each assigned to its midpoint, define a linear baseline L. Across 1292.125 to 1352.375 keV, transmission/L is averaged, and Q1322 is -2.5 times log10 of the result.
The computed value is 0.18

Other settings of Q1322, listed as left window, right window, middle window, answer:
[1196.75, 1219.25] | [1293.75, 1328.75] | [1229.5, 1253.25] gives -0.01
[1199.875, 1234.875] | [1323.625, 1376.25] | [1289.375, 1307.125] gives -0.10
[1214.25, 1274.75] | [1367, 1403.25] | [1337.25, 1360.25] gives 0.23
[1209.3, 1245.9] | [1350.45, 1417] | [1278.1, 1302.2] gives 0.03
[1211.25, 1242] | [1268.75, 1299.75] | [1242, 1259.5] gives 0.03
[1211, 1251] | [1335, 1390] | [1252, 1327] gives -0.02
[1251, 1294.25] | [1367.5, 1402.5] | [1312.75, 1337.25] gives 0.25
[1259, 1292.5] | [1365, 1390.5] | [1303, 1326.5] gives 0.08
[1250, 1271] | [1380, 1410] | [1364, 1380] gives 0.09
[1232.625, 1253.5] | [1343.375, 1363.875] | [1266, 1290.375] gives -0.05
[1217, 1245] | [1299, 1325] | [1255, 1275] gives -0.04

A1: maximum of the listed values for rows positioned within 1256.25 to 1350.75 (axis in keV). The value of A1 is 3.79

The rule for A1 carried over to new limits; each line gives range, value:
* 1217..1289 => 3.86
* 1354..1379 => 3.48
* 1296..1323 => 3.57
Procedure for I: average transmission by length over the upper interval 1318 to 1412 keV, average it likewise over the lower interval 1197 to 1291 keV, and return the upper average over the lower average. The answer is 0.9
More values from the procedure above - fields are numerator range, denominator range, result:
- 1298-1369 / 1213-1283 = 0.83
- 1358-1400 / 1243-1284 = 0.96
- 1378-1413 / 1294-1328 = 1.09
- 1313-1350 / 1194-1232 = 0.74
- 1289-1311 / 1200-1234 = 0.95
